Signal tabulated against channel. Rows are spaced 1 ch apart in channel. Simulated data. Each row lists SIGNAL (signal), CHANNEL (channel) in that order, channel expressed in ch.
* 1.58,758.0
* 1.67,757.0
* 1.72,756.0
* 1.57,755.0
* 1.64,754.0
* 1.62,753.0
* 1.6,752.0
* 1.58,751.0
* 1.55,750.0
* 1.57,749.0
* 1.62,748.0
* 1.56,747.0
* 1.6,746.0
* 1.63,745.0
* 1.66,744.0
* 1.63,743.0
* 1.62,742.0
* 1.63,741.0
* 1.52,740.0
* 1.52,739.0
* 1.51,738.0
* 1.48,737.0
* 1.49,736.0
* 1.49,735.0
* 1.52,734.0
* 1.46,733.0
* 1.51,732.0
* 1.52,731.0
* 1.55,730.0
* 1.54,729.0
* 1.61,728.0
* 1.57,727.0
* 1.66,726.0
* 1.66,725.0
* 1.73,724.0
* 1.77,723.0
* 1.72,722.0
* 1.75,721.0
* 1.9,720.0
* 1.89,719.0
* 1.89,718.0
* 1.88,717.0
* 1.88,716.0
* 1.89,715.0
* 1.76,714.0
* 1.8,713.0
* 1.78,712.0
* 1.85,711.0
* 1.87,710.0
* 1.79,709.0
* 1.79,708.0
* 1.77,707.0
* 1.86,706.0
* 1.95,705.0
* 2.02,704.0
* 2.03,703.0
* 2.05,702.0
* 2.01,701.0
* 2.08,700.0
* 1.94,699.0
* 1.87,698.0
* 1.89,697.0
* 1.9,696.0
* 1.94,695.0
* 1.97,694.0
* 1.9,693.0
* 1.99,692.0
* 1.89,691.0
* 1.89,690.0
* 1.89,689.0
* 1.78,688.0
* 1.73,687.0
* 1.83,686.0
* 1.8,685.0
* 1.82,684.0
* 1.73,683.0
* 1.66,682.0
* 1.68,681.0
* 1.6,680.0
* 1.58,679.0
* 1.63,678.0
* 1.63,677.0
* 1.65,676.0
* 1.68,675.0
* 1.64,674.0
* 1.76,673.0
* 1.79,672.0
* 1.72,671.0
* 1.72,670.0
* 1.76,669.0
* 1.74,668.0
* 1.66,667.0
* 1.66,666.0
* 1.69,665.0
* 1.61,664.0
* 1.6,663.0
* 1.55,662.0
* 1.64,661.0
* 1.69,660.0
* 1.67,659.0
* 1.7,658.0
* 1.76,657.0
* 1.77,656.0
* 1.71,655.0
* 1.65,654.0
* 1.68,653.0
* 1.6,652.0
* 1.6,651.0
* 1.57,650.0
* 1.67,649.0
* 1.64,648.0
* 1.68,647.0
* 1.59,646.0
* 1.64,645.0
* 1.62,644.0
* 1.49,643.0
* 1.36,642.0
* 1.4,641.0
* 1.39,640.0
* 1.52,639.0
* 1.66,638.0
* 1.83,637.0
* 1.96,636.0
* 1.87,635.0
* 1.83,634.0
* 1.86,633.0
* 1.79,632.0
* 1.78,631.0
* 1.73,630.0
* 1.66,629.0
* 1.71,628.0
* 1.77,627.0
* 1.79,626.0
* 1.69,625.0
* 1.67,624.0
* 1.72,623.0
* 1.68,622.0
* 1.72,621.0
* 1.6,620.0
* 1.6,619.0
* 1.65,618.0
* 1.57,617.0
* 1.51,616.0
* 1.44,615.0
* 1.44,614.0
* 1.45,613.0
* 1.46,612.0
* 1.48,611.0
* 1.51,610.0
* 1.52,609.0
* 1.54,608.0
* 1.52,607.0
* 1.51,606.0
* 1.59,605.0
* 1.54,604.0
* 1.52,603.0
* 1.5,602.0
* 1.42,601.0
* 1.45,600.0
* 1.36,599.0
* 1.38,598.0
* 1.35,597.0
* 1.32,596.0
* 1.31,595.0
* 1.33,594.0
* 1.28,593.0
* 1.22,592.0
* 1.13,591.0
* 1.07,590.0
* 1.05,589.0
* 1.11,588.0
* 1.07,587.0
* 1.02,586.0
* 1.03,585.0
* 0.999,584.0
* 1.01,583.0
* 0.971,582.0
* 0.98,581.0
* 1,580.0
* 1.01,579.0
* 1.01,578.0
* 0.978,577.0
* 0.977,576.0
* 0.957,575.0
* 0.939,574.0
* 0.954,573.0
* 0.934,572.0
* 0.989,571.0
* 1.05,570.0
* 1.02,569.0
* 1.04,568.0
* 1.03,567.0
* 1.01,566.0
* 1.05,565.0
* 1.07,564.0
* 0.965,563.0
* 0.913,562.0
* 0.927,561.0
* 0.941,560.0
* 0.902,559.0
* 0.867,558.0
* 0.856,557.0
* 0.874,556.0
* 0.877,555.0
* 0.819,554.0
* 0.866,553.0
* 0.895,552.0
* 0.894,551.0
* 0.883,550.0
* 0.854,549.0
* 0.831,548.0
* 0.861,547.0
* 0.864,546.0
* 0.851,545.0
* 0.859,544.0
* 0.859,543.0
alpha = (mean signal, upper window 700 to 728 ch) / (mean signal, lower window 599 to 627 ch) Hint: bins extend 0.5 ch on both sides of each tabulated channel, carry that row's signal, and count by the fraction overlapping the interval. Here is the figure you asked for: 1.2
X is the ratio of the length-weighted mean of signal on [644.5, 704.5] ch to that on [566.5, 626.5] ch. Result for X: 1.35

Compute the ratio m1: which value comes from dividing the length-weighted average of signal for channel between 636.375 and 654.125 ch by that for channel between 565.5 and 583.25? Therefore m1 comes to 1.6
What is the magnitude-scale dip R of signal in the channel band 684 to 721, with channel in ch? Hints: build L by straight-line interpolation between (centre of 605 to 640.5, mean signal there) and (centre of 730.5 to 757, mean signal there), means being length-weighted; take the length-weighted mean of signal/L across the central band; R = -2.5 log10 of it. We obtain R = -0.18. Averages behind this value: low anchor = 1.64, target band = 1.88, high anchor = 1.57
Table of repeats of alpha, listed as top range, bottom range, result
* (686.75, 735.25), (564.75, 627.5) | 1.39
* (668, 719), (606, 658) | 1.12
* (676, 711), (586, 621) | 1.31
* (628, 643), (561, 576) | 1.70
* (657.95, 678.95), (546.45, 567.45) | 1.83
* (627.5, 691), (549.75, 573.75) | 1.79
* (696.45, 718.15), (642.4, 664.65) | 1.15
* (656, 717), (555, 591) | 1.81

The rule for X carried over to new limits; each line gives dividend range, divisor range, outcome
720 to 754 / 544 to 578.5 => 1.71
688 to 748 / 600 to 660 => 1.08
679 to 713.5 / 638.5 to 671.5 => 1.14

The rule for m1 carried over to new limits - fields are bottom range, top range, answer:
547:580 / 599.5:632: 1.69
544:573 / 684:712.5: 2.05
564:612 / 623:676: 1.41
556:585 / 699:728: 1.89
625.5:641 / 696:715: 1.09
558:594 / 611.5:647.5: 1.61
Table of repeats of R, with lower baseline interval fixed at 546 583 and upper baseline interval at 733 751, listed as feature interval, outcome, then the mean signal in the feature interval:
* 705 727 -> -0.221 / 1.8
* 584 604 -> -0.198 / 1.26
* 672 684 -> -0.240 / 1.67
